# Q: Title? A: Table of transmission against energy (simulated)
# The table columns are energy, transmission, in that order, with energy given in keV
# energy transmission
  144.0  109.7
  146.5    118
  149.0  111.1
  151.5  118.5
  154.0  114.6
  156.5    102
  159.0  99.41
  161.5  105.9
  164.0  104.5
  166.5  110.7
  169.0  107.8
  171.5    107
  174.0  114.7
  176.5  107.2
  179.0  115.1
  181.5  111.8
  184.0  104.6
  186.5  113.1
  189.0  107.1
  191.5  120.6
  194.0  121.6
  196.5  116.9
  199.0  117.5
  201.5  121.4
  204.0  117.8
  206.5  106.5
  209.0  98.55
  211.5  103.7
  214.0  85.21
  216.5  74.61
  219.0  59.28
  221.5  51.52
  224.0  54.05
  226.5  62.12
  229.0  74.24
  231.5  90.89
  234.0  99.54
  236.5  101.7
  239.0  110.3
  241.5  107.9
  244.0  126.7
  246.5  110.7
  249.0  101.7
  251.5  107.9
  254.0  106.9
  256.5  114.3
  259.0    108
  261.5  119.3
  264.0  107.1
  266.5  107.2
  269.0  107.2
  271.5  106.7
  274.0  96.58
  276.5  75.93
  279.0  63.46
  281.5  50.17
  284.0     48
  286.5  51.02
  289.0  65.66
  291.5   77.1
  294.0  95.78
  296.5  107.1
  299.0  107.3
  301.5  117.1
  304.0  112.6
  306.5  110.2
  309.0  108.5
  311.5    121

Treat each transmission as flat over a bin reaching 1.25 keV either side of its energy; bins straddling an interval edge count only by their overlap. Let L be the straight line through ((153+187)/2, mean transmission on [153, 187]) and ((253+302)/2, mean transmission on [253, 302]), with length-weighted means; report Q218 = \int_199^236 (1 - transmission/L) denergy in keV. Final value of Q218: 5.1 keV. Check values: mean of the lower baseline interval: 108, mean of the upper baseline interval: 91.1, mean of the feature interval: 87.1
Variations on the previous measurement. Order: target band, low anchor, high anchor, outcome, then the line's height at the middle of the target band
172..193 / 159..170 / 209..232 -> -3.5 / 95.8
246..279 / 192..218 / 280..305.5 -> -4.4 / 91.2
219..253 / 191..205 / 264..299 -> 3.5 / 103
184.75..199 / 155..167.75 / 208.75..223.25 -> -4.3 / 89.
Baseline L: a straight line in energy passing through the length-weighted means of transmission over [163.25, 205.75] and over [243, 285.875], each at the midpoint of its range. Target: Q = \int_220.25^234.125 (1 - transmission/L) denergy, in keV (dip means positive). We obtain 4.6 keV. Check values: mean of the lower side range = 113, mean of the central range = 69.8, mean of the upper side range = 96.7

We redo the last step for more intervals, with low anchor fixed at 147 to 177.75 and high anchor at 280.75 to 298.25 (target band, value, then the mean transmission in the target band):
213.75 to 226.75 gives 4.1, 63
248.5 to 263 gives -5.0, 110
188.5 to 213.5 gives -3.8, 113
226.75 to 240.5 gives -0.8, 93.1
